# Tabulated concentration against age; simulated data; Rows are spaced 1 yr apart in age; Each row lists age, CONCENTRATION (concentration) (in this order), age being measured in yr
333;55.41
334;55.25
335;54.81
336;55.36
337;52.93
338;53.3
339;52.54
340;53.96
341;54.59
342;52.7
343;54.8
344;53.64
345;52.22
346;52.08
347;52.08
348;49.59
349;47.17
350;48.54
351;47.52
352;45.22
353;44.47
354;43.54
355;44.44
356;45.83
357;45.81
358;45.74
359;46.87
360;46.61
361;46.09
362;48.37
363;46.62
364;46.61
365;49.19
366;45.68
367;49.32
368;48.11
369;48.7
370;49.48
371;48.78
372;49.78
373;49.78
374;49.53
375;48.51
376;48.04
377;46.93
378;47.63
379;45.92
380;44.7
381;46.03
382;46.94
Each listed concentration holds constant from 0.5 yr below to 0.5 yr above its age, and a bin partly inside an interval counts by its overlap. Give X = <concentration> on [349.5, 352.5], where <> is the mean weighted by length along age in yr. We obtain 47.1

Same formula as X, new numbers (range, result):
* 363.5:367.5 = 47.7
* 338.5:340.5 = 53.2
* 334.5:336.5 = 55.1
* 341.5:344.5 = 53.7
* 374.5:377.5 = 47.8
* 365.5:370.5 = 48.3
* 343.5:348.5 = 51.9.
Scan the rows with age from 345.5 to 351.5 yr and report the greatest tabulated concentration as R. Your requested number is 52.08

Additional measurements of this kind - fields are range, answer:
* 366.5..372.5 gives 49.78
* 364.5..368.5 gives 49.32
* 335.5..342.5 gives 55.36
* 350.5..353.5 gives 47.52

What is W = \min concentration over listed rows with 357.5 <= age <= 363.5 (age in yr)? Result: 45.74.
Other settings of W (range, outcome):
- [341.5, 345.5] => 52.22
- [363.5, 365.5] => 46.61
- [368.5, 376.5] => 48.04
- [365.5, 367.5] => 45.68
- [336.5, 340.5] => 52.54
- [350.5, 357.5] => 43.54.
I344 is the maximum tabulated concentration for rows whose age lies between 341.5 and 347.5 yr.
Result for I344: 54.8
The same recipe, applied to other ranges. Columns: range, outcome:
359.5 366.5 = 49.19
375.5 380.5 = 48.04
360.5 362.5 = 48.37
